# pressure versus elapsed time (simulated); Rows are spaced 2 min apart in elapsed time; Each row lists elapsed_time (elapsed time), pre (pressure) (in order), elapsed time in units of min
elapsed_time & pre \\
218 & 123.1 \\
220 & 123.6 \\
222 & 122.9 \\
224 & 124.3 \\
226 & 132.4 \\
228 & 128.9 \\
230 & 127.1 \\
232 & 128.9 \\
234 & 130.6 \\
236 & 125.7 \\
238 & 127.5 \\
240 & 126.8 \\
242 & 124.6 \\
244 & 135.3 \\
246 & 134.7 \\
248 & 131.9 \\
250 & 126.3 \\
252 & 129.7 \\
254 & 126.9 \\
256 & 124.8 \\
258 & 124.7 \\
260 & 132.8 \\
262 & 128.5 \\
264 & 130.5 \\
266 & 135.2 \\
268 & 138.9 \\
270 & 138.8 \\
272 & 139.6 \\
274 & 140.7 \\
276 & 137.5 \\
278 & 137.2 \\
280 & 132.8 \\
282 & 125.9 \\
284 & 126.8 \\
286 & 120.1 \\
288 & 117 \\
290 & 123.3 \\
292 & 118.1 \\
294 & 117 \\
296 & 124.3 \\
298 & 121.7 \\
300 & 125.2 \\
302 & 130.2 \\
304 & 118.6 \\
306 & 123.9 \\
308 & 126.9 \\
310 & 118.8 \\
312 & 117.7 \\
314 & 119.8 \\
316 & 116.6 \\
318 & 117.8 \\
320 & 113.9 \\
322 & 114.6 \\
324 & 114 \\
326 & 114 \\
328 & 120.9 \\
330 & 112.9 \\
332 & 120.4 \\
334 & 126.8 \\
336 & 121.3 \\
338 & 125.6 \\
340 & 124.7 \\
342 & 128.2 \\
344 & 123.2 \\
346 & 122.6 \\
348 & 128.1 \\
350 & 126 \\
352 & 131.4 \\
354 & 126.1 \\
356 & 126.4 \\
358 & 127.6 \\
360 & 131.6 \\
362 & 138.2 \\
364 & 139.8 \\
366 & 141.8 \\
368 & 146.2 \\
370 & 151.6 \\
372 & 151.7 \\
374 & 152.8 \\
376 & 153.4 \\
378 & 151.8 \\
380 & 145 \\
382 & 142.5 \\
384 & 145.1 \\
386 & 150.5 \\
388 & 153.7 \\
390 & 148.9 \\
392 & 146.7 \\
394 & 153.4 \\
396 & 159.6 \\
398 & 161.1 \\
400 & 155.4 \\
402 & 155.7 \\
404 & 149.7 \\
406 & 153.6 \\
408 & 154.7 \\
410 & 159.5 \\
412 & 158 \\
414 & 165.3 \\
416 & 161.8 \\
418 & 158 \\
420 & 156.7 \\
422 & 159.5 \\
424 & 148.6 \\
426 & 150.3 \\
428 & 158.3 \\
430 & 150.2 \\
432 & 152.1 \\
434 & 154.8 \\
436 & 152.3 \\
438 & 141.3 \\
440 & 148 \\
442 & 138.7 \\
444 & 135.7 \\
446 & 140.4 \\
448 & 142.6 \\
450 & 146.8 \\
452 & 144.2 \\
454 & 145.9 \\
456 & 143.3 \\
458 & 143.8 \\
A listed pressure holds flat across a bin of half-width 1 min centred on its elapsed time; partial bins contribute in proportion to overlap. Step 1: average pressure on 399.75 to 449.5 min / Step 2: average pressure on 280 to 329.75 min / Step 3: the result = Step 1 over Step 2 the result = 1.3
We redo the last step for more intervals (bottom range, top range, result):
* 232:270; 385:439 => 1.19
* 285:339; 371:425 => 1.28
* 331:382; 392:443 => 1.14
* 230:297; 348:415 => 1.14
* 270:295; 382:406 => 1.19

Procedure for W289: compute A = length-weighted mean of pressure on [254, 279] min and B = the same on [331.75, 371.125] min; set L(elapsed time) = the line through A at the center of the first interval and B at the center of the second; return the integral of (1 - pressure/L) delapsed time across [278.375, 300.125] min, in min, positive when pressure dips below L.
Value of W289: 1.6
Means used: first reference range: 134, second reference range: 131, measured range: 123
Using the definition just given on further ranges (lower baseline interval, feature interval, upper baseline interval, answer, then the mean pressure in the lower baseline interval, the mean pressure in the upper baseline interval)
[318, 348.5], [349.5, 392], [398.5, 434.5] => -1.81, 121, 156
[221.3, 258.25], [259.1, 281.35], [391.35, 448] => -0.53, 128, 153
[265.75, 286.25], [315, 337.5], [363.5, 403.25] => 3.84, 134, 150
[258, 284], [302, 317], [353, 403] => 1.90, 134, 146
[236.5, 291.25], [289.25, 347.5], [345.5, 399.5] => 6.73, 130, 143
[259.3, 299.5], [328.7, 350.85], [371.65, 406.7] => 2.82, 129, 152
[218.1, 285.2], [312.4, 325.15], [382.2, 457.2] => 2.07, 130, 151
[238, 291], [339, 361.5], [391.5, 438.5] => 2.70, 130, 155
